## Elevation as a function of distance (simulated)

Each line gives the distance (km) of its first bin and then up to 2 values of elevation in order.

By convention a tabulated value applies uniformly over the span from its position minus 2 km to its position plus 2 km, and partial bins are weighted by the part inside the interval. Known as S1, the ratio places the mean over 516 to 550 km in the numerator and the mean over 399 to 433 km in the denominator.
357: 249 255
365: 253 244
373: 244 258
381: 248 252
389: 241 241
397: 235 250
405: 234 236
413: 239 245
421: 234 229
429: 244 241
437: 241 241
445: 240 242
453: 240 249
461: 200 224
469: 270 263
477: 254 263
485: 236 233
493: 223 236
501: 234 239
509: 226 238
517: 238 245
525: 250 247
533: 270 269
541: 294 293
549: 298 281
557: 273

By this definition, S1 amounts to 1.1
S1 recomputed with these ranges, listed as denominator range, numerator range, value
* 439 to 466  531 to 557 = 1.21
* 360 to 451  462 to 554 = 1.04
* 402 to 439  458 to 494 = 1.01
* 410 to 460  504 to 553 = 1.09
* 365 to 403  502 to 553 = 1.05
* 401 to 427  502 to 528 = 1.01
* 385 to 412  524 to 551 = 1.15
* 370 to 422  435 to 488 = 1.00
